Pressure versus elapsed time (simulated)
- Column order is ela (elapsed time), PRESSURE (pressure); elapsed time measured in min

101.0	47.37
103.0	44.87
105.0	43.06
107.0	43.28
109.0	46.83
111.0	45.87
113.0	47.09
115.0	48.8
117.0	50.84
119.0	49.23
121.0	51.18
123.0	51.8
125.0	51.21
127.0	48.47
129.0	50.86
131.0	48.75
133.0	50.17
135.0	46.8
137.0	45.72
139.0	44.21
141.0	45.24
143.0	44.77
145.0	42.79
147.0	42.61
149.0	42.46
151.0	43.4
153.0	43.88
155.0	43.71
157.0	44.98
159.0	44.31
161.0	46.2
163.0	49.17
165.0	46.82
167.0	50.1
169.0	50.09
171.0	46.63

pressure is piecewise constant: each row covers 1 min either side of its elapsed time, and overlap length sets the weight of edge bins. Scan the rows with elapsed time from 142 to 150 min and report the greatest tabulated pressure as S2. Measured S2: 44.77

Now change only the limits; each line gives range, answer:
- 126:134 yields 50.86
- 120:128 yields 51.8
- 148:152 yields 43.4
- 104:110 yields 46.83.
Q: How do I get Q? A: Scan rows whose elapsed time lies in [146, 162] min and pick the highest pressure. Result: 46.2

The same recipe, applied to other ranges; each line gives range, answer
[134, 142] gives 46.8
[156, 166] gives 49.17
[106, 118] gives 50.84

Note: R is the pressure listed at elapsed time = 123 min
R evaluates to 51.8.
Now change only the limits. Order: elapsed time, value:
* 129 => 50.86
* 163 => 49.17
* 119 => 49.23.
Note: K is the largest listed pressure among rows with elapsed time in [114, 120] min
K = 50.84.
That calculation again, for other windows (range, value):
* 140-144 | 45.24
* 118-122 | 51.18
